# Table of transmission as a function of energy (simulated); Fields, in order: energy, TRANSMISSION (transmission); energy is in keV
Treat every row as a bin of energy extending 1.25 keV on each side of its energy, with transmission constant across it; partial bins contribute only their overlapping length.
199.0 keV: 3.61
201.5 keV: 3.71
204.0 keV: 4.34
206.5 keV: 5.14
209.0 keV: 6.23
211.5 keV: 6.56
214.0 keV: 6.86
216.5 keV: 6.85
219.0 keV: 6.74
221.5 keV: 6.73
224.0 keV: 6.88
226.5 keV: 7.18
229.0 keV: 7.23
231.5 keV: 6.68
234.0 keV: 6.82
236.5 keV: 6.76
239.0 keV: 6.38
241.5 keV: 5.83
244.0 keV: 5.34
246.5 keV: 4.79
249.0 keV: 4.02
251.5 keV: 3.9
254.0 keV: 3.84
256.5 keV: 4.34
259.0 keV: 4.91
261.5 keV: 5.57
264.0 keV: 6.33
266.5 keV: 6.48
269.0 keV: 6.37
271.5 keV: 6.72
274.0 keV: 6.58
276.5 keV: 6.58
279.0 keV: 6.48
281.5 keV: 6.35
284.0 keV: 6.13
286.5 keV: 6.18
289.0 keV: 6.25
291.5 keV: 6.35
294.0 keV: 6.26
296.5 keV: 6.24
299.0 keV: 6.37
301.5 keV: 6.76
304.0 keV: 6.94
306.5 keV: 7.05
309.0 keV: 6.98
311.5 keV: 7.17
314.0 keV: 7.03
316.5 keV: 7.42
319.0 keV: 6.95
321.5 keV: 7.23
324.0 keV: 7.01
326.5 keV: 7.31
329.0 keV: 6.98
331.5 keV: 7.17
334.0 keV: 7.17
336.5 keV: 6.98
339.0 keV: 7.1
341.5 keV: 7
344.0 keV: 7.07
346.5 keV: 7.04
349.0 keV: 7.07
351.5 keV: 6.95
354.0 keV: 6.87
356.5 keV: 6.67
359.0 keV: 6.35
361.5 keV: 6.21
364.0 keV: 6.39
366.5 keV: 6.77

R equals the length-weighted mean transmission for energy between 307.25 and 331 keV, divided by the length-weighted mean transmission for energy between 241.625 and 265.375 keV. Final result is 1.47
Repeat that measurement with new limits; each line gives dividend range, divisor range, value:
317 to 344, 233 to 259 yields 1.37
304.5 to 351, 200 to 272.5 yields 1.22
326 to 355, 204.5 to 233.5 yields 1.07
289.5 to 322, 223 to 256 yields 1.18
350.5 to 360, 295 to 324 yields 0.97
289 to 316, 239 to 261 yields 1.41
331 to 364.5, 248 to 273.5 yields 1.30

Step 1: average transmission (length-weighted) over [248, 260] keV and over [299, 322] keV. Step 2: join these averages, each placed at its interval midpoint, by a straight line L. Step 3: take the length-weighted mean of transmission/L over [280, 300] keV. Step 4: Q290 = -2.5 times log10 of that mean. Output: -0.05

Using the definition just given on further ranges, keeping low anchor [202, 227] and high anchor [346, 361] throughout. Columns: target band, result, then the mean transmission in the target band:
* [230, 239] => -0.07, 6.71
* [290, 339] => -0.05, 6.92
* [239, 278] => 0.17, 5.48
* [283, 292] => 0.05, 6.22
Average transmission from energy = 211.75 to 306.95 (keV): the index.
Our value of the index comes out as 6.16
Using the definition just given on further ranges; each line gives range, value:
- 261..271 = 6.27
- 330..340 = 7.1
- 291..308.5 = 6.59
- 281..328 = 6.74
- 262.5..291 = 6.4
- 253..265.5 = 5.05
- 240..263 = 4.76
